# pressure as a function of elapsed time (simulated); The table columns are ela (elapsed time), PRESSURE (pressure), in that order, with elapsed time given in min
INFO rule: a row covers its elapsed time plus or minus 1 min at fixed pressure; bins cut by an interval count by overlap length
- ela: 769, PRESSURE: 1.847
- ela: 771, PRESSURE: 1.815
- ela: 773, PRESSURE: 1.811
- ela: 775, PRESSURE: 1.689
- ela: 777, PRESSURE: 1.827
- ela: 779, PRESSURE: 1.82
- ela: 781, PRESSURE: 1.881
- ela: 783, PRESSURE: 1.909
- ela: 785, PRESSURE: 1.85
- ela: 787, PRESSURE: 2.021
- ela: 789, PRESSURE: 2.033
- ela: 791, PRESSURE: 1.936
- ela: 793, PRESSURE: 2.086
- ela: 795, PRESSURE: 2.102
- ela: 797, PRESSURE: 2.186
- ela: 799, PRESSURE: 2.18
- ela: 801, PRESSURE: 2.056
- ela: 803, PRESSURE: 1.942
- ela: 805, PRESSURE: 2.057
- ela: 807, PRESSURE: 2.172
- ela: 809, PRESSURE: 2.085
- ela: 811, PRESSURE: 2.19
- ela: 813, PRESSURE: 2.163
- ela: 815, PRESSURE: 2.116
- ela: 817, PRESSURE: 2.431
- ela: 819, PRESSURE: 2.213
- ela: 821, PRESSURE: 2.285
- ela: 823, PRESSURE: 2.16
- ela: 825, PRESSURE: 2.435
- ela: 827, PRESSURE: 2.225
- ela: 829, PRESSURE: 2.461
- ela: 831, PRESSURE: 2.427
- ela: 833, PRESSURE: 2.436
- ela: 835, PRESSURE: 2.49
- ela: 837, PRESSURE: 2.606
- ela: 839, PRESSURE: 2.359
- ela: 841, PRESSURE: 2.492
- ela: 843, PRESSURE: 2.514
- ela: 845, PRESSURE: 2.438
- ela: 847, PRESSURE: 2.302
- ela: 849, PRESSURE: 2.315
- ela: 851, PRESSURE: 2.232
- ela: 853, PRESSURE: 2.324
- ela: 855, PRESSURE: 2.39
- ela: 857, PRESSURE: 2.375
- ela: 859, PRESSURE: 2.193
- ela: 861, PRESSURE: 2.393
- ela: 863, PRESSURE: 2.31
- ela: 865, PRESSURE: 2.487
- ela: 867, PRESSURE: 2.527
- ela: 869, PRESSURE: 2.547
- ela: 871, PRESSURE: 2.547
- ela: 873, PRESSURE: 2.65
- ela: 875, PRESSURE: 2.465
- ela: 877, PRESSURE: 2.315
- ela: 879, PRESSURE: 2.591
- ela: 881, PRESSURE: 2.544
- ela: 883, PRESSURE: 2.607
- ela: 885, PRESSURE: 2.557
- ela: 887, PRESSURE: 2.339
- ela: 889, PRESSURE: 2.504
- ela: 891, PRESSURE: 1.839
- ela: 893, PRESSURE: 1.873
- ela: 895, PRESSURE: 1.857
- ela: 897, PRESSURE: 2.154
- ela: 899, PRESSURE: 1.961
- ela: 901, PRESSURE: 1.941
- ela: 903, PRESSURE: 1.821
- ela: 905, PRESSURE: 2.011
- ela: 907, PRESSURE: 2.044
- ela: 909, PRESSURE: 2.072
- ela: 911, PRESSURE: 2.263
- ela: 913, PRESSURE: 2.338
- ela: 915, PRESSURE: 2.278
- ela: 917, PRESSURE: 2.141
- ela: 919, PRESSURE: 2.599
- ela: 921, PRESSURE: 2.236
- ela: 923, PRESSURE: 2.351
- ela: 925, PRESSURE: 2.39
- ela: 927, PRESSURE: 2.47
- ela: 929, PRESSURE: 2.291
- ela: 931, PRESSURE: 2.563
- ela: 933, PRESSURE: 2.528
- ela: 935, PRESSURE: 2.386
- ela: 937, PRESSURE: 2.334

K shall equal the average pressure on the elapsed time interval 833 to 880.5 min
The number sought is 2.43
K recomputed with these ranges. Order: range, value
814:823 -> 2.25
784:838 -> 2.2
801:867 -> 2.31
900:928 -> 2.21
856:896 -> 2.38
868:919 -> 2.26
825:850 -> 2.42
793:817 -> 2.13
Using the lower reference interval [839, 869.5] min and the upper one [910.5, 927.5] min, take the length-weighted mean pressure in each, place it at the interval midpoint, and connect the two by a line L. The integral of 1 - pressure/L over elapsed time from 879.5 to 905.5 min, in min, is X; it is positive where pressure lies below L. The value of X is 2.1 min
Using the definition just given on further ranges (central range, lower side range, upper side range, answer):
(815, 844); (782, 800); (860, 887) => -1.7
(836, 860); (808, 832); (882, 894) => -1.1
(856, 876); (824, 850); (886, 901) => -1.9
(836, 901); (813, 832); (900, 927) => -3.1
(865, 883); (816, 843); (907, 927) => -1.4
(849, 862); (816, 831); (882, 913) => -0.5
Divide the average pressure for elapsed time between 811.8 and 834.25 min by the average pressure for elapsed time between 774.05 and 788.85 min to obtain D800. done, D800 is 1.23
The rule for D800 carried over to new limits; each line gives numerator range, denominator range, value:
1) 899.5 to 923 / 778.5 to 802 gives 1.08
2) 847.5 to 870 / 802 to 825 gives 1.09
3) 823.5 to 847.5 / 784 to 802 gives 1.18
